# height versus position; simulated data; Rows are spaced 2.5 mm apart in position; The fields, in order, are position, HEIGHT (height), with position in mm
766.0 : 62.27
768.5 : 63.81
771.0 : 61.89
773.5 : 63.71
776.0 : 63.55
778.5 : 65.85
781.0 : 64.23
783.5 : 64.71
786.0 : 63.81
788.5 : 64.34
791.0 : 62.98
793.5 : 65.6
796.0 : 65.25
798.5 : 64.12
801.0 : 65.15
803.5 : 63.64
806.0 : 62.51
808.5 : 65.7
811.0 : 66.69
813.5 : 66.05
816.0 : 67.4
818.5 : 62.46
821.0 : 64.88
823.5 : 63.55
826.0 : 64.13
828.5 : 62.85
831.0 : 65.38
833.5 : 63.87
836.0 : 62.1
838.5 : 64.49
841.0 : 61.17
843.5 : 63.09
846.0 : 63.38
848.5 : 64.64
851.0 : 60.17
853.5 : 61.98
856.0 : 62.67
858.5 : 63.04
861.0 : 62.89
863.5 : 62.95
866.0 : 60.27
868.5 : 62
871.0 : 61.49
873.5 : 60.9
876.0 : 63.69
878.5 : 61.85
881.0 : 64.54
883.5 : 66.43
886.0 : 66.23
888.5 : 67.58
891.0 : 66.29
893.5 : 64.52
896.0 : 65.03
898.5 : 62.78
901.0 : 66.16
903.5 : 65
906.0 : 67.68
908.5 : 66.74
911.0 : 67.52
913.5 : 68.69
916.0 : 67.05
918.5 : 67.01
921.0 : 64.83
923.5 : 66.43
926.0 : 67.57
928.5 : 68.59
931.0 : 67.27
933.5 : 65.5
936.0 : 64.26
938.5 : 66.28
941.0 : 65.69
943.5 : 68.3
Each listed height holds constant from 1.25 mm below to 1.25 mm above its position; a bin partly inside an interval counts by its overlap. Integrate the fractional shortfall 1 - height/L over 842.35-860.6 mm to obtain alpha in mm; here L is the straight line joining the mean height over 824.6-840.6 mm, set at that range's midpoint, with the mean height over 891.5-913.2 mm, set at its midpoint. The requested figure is 0.4 mm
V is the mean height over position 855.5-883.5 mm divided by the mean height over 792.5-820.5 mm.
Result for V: 0.96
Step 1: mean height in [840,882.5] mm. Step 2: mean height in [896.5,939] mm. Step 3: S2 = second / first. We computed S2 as 1.06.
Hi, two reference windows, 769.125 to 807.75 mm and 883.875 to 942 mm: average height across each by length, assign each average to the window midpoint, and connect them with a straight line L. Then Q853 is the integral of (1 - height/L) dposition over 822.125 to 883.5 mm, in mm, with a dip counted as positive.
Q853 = 2.2 mm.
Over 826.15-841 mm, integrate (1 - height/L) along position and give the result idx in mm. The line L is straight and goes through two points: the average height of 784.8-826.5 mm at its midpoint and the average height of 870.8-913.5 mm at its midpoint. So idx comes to 0.3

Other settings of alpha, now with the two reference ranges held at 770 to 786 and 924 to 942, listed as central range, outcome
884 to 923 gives -0.1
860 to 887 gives 1.0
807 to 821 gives -0.2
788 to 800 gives 0.0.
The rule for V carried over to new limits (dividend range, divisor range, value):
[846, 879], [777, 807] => 0.97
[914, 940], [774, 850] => 1.04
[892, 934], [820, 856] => 1.05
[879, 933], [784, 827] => 1.03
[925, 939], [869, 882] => 1.07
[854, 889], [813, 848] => 0.99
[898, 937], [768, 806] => 1.04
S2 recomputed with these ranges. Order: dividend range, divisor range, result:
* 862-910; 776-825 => 1.00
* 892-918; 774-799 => 1.03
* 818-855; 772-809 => 0.98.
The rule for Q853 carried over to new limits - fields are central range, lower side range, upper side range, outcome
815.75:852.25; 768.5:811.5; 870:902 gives 0.5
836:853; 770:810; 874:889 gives 0.5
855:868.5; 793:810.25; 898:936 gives 0.7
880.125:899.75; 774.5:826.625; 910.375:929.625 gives 0.3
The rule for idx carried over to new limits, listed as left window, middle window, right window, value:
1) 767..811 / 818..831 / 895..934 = 0.21 mm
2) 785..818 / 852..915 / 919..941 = 1.37 mm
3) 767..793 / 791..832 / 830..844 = -0.68 mm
